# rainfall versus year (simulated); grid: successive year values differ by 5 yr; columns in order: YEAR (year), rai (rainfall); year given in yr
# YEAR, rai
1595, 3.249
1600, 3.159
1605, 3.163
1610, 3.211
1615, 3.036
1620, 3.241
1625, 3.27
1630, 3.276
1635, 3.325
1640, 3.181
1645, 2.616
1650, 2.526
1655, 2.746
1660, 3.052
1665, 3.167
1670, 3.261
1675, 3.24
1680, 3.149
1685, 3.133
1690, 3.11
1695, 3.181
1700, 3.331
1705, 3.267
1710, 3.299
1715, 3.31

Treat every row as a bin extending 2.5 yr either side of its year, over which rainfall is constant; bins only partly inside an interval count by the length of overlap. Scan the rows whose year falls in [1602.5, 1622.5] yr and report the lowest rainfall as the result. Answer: 3.036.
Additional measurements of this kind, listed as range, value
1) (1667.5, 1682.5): 3.149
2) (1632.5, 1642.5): 3.181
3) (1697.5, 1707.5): 3.267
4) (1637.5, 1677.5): 2.526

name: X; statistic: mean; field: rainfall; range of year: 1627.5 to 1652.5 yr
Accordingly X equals 2.98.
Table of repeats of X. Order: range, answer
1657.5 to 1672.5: 3.16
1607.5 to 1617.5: 3.12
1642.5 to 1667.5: 2.82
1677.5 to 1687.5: 3.14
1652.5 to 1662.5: 2.9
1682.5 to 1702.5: 3.19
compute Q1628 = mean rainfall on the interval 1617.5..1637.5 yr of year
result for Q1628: 3.28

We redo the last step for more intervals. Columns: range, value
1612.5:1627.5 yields 3.18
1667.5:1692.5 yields 3.18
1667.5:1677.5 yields 3.25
